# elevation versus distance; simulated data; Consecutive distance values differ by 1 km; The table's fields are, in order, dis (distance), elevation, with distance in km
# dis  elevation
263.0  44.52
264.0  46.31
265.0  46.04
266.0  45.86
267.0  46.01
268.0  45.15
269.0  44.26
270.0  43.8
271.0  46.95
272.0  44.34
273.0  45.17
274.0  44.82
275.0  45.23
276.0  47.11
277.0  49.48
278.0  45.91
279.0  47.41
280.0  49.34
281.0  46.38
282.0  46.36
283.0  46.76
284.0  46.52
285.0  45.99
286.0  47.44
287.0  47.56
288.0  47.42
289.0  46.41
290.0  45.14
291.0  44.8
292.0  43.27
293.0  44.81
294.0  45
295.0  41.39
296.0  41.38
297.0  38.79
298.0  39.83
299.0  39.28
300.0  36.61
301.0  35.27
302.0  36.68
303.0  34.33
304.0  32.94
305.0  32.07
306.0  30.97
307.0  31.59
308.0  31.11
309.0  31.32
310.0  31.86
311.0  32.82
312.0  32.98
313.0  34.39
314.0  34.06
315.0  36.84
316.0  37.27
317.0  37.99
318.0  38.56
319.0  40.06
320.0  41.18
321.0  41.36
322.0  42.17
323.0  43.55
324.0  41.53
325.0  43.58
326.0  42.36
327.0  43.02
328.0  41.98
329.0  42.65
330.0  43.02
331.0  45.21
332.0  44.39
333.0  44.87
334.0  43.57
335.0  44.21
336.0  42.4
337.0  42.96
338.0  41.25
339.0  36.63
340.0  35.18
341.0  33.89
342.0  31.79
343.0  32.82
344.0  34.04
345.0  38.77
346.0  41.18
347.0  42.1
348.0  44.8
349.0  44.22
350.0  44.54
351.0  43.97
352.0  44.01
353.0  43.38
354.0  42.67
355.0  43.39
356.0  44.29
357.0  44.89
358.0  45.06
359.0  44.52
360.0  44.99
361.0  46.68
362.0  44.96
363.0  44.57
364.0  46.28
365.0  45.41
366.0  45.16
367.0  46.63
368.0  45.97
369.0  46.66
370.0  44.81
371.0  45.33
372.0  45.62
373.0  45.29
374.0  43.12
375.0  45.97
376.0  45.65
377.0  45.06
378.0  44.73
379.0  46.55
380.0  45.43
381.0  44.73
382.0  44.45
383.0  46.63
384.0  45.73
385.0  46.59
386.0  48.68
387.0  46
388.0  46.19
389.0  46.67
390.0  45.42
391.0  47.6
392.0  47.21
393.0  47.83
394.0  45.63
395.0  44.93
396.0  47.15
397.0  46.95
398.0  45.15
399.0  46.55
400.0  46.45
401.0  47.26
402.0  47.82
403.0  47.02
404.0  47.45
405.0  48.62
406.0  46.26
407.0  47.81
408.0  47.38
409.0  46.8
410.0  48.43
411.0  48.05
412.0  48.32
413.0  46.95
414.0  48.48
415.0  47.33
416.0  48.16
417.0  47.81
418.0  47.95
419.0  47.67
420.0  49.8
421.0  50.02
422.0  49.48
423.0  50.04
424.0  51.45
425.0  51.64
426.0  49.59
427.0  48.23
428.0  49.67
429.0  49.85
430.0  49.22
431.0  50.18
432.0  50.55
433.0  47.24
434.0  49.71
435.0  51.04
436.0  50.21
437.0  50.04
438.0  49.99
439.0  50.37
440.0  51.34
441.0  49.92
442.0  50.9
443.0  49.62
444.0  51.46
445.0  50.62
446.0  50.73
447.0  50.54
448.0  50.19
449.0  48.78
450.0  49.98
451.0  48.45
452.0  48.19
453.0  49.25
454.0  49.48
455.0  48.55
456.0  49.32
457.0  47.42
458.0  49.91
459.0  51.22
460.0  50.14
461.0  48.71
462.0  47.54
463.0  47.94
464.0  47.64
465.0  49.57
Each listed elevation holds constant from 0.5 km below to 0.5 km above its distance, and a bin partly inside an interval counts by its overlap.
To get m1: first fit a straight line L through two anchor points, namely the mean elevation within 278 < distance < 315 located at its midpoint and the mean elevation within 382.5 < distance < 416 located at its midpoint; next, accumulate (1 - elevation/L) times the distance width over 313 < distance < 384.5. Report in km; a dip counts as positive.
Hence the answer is 1.6 km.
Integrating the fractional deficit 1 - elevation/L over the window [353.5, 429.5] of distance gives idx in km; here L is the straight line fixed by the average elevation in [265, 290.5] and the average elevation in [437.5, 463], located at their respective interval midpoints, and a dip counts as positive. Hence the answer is 2.8 km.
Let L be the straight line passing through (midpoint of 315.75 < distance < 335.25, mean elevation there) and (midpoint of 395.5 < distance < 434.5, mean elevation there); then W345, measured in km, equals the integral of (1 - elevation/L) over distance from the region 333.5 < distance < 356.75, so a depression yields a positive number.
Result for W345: 1.5 km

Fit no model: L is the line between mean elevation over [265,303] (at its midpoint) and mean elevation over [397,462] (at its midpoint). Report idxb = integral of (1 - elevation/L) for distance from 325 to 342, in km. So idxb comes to 1.63 km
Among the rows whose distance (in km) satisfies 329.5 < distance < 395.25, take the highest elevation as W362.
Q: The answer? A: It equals 48.68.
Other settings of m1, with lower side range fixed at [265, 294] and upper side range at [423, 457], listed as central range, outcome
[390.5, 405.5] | 0.6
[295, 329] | 6.8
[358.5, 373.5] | 0.8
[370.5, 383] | 0.8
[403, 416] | 0.4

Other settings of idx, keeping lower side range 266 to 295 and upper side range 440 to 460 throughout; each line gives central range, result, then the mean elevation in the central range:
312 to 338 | 3.21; 41.2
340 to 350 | 1.91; 38.3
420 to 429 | -0.15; 50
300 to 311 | 3.20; 33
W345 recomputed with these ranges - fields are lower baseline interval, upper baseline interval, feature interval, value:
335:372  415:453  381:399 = -0.22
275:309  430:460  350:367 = 0.24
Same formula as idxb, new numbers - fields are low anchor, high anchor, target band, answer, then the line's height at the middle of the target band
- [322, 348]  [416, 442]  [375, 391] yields -0.2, 45.3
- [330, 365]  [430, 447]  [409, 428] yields -0.1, 48.5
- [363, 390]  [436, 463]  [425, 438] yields -0.3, 48.7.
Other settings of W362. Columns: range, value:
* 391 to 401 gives 47.83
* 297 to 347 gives 45.21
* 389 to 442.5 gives 51.64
